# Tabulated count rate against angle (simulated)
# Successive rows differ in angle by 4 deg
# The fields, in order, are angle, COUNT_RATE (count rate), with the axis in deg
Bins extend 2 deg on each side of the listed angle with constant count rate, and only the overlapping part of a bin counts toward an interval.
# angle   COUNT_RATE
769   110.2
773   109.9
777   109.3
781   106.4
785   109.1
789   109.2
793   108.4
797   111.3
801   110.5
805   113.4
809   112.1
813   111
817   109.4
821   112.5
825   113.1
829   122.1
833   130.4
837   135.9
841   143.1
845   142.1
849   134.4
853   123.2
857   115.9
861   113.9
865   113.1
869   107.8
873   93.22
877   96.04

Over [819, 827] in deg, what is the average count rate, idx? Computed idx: 113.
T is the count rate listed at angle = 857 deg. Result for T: 115.9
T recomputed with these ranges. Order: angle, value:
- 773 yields 109.9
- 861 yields 113.9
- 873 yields 93.22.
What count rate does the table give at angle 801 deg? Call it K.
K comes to 110.5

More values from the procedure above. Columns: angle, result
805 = 113.4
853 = 123.2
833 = 130.4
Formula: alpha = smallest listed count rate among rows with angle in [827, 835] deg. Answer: 122.1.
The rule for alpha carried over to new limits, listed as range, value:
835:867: 113.1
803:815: 111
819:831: 112.5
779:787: 106.4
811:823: 109.4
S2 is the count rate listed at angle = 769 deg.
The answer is 110.2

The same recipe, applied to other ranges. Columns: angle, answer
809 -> 112.1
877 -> 96.04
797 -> 111.3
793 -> 108.4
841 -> 143.1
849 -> 134.4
